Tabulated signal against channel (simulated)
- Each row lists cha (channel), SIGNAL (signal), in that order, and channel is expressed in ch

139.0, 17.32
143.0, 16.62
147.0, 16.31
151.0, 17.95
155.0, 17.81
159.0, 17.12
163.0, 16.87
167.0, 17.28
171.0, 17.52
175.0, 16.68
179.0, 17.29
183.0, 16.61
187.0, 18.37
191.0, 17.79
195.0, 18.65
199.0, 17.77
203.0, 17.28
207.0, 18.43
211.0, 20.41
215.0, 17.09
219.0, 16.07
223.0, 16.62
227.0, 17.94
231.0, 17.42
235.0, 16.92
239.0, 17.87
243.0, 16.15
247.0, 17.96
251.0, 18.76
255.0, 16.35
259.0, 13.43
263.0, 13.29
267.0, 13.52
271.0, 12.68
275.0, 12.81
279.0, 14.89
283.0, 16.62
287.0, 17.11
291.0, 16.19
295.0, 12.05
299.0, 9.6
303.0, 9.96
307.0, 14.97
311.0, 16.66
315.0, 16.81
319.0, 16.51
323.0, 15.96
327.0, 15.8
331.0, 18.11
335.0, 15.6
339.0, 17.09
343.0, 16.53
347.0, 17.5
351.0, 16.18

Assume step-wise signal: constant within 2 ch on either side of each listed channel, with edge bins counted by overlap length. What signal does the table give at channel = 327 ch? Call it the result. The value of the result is 15.8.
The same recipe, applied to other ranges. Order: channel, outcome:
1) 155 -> 17.81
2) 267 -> 13.52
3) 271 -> 12.68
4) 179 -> 17.29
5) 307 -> 14.97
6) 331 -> 18.11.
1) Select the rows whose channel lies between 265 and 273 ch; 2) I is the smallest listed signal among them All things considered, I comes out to 12.68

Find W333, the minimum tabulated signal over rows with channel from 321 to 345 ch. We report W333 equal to 15.6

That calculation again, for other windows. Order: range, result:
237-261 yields 13.43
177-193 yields 16.61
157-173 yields 16.87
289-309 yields 9.6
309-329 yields 15.8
